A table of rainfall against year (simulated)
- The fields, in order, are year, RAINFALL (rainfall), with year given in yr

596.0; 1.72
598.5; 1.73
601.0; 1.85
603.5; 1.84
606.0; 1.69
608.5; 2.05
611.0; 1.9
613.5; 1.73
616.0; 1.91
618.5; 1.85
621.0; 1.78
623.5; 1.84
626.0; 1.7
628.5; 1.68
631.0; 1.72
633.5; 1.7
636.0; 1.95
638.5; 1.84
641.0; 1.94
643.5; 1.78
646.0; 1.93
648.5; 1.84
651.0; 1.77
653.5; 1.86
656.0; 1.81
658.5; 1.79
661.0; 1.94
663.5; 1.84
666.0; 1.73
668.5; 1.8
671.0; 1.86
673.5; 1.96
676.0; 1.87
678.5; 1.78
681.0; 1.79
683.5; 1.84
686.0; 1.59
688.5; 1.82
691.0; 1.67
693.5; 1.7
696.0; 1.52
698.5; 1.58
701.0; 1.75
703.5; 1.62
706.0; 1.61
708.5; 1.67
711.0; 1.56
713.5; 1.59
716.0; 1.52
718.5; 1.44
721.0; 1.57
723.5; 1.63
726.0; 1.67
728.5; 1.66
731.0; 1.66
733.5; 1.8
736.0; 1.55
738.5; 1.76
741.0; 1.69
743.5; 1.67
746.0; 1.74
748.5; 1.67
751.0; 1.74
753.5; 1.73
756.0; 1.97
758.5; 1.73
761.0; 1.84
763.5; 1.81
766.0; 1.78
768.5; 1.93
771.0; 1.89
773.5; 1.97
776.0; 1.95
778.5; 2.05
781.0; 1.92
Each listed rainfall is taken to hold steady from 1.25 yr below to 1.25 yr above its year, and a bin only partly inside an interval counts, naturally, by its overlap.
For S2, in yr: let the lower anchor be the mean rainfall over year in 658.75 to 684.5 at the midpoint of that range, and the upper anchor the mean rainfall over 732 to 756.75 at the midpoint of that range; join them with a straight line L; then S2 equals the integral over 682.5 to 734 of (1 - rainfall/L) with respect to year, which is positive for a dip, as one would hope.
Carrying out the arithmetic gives 4.2 yr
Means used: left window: 1.84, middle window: 1.64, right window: 1.73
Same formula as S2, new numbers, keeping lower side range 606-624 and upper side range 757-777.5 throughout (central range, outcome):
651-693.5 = 1.2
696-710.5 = 1.8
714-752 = 4.4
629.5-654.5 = 0.3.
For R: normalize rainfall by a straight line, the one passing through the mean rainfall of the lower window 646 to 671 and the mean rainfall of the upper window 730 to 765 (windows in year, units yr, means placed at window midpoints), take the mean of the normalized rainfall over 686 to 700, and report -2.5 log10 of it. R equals 0.09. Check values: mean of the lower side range 1.83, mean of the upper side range 1.74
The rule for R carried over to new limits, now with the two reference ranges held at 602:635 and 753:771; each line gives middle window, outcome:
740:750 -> 0.08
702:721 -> 0.16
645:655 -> -0.02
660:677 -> -0.03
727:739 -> 0.09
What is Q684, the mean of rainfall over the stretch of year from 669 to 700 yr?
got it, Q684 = 1.75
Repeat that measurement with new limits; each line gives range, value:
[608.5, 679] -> 1.83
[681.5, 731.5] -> 1.64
